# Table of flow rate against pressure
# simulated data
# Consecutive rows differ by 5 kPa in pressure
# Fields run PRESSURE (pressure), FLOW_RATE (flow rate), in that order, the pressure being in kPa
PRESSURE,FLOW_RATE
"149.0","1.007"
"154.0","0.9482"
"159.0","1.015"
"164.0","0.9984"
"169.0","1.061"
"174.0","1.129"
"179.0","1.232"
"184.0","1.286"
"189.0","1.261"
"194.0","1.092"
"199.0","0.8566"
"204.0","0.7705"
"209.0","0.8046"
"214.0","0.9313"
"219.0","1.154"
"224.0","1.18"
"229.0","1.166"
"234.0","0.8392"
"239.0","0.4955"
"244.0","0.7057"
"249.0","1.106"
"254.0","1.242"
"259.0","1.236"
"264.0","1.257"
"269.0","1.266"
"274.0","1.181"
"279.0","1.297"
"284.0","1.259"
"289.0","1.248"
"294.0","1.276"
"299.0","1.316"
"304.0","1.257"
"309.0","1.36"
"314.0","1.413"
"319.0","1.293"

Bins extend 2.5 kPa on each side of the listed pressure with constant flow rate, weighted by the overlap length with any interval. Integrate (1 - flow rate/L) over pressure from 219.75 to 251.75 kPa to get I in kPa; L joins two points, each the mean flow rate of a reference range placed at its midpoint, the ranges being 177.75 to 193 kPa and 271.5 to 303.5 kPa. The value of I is 8.2 kPa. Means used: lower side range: 1.25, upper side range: 1.26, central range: 0.931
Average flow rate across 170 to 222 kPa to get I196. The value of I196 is 1.05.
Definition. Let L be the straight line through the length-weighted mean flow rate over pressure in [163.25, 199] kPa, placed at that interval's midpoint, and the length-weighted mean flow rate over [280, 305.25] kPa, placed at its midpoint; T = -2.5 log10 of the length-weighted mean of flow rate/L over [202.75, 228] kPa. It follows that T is 0.192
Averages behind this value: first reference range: 1.14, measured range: 0.99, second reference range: 1.27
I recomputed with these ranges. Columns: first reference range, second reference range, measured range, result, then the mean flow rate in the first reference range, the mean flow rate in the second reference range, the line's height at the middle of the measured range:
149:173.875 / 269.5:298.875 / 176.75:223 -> 1.8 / 1.02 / 1.26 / 1.09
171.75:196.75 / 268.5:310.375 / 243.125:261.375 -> 2.1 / 1.2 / 1.27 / 1.25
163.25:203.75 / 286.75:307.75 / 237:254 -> 5.0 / 1.1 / 1.28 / 1.2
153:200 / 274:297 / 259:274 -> -0.1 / 1.1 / 1.26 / 1.23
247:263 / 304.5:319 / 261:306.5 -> 0.6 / 1.2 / 1.35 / 1.28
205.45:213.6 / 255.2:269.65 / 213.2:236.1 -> -2.9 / 0.833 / 1.25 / 0.952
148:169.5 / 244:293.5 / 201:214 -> 3.3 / 1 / 1.21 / 1.09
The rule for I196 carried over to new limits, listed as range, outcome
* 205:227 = 1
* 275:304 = 1.27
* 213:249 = 0.937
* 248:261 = 1.2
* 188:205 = 0.991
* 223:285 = 1.09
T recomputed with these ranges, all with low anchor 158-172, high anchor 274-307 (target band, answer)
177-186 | -0.19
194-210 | 0.27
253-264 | -0.03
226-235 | 0.11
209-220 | 0.16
